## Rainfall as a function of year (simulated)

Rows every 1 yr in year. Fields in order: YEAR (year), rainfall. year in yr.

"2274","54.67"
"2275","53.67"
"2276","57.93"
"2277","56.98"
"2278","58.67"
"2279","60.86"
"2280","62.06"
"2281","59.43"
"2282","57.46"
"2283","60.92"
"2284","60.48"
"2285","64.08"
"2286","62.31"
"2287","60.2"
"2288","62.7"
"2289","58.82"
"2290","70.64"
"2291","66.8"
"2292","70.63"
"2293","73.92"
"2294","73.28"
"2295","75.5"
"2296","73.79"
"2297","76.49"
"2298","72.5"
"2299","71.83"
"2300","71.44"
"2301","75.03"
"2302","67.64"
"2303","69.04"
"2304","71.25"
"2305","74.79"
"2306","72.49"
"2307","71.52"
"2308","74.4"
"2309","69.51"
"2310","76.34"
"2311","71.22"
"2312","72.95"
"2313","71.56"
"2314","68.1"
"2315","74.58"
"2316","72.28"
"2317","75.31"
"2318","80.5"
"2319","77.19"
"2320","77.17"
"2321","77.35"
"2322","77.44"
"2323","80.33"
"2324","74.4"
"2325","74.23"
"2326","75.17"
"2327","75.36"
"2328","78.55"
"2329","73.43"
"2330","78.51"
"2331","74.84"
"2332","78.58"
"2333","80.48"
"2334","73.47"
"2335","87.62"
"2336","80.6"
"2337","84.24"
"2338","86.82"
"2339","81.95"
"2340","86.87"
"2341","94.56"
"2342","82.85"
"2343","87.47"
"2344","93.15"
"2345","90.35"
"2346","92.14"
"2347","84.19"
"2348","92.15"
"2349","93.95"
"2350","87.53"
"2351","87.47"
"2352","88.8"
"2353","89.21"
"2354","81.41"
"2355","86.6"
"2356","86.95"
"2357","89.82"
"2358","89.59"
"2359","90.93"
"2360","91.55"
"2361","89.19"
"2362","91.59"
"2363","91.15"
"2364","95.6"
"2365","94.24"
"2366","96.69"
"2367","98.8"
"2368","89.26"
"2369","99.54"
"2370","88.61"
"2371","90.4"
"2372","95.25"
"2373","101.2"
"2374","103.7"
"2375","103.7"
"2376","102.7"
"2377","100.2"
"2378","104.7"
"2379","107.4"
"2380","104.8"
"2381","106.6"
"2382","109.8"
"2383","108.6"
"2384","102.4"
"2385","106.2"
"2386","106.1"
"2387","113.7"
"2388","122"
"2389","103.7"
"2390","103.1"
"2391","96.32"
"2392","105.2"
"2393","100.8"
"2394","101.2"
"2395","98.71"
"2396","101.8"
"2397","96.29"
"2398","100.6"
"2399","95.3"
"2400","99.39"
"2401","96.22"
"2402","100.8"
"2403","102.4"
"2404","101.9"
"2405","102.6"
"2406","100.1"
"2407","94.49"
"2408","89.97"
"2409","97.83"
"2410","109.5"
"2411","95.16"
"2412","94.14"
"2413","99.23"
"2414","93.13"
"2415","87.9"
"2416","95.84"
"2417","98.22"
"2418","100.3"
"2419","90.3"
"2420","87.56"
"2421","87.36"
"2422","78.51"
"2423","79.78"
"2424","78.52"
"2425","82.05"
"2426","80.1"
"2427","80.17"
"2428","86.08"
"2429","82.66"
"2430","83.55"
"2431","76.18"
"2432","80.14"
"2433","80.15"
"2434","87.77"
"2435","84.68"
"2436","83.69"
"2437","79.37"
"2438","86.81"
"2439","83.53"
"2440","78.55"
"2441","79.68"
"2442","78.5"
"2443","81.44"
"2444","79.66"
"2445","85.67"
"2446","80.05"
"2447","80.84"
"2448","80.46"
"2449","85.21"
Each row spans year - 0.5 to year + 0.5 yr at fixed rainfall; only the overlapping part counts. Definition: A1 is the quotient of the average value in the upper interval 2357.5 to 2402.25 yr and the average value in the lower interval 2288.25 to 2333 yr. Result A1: 1.36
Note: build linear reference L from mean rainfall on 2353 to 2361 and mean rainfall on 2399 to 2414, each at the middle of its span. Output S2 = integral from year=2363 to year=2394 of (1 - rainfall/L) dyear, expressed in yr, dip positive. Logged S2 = -3.04 yr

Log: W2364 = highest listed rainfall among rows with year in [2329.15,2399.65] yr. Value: 122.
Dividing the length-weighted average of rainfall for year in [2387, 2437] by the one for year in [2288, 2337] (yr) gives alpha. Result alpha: 1.26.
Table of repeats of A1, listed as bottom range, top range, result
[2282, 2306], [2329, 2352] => 1.24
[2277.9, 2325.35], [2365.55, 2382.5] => 1.42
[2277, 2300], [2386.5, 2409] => 1.53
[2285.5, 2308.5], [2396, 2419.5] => 1.39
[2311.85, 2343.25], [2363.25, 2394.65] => 1.30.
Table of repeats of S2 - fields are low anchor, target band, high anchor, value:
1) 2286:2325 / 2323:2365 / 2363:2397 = 1.1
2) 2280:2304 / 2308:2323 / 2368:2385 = 0.5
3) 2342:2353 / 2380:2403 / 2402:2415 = -1.9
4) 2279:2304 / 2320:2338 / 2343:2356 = 0.7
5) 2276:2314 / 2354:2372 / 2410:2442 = -3.3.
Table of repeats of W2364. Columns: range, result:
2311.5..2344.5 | 94.56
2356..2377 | 103.7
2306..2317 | 76.34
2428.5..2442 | 87.77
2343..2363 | 93.95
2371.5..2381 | 107.4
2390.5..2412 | 109.5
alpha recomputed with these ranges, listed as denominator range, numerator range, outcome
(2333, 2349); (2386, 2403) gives 1.18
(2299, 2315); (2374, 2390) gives 1.48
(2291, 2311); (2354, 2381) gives 1.32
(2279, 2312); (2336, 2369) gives 1.31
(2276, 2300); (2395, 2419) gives 1.49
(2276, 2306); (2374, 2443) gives 1.42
